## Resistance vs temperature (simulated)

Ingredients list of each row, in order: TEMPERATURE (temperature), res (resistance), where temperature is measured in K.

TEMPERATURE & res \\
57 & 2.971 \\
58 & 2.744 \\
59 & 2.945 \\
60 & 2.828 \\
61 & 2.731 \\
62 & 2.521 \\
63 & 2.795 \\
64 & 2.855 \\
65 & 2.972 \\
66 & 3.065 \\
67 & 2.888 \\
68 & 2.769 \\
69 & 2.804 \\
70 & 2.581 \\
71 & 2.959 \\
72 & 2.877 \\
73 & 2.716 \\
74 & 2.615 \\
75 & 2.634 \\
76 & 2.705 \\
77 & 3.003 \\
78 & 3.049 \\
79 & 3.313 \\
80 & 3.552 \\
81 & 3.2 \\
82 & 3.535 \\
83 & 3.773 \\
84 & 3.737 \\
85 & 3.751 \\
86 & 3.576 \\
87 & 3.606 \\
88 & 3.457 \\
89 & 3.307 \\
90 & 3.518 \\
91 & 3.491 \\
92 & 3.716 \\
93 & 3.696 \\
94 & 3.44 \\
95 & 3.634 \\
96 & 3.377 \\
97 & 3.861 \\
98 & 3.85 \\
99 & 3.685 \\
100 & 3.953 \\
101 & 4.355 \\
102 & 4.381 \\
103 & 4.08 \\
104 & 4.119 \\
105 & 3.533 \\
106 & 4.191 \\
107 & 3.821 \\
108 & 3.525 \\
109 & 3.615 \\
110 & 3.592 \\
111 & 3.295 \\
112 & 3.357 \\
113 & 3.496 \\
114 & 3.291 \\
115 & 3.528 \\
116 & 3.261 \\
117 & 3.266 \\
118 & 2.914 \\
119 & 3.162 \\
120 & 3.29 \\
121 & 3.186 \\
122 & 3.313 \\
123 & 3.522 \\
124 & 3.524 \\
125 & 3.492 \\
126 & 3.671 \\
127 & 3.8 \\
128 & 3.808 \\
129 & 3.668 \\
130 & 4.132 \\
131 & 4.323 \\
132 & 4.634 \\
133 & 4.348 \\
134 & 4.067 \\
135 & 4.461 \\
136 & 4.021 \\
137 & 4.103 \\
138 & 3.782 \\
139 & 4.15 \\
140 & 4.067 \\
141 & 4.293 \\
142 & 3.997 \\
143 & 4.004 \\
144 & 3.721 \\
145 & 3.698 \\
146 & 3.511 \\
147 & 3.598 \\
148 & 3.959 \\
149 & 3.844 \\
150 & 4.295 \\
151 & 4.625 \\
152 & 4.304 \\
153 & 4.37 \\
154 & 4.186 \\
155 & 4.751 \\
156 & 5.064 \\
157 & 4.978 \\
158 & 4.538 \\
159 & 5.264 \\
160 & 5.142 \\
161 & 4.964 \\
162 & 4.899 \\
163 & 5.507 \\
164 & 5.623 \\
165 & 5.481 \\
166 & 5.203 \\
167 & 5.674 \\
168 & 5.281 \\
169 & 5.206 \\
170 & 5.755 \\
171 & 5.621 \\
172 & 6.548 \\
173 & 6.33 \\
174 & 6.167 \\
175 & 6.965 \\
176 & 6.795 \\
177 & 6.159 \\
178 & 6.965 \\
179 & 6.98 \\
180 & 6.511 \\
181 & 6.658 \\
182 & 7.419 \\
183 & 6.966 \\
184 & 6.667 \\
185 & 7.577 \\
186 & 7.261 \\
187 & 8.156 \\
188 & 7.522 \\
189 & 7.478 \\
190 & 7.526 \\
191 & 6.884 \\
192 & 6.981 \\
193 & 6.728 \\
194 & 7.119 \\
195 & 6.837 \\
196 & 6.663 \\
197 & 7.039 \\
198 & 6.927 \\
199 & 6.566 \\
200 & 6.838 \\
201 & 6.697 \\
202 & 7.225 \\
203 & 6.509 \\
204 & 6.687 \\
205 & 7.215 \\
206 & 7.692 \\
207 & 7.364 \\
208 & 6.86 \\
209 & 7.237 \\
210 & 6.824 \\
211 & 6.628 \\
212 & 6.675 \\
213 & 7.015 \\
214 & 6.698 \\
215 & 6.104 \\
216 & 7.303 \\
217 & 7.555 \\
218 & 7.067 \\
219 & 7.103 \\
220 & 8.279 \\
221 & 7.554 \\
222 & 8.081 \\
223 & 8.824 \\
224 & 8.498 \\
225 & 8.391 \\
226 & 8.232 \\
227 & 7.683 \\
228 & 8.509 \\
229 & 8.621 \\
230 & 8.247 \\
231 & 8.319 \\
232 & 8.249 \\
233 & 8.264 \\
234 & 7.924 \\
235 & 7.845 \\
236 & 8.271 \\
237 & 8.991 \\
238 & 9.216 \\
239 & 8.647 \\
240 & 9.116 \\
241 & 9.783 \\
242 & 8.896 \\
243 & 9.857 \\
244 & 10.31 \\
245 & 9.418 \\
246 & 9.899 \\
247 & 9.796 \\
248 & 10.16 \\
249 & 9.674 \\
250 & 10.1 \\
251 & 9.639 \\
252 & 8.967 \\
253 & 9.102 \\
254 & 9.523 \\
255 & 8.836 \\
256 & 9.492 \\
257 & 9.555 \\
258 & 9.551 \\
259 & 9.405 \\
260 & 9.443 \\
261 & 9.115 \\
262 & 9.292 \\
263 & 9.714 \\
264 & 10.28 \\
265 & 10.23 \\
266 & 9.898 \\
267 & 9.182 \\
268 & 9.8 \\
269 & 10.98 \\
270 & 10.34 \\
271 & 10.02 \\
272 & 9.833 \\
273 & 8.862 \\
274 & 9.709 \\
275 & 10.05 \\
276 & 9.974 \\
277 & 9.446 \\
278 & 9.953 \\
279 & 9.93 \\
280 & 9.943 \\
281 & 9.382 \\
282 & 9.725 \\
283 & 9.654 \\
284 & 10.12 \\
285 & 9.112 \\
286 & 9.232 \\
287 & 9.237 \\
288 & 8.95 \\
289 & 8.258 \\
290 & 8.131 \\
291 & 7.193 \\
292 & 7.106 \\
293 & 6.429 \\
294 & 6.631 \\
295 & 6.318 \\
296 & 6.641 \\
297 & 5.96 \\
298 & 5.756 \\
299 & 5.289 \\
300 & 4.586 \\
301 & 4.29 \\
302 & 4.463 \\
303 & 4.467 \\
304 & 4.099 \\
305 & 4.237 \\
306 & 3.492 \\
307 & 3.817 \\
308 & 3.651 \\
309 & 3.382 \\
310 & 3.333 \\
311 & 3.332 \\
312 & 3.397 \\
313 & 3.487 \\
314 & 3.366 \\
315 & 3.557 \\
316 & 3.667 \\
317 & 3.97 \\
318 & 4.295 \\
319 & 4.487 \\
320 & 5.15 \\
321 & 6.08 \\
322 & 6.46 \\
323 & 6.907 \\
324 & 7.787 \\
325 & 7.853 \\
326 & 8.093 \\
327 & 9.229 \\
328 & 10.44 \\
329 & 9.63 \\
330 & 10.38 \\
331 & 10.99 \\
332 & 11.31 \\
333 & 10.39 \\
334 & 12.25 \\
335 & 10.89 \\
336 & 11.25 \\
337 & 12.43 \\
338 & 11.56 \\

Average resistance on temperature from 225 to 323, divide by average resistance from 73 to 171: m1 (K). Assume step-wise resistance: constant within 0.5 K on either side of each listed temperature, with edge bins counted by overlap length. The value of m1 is 1.98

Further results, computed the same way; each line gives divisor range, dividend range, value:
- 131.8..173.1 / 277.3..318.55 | 1.32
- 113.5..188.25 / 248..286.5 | 2.00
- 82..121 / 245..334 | 2.17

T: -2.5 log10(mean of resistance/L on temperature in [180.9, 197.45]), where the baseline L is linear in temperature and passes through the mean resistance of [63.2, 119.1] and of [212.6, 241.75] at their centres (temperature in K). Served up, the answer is -0.06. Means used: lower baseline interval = 3.4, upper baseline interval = 8.09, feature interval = 7.16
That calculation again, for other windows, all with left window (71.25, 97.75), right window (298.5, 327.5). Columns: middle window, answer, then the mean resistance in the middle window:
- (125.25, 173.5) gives -0.203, 4.56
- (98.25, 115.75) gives -0.076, 3.75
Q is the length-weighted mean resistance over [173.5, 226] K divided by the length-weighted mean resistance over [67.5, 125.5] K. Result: 2.1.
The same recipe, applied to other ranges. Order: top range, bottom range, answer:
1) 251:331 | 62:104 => 2.26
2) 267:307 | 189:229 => 1.08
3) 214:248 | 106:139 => 2.30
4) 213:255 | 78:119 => 2.38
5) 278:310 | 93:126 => 1.88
